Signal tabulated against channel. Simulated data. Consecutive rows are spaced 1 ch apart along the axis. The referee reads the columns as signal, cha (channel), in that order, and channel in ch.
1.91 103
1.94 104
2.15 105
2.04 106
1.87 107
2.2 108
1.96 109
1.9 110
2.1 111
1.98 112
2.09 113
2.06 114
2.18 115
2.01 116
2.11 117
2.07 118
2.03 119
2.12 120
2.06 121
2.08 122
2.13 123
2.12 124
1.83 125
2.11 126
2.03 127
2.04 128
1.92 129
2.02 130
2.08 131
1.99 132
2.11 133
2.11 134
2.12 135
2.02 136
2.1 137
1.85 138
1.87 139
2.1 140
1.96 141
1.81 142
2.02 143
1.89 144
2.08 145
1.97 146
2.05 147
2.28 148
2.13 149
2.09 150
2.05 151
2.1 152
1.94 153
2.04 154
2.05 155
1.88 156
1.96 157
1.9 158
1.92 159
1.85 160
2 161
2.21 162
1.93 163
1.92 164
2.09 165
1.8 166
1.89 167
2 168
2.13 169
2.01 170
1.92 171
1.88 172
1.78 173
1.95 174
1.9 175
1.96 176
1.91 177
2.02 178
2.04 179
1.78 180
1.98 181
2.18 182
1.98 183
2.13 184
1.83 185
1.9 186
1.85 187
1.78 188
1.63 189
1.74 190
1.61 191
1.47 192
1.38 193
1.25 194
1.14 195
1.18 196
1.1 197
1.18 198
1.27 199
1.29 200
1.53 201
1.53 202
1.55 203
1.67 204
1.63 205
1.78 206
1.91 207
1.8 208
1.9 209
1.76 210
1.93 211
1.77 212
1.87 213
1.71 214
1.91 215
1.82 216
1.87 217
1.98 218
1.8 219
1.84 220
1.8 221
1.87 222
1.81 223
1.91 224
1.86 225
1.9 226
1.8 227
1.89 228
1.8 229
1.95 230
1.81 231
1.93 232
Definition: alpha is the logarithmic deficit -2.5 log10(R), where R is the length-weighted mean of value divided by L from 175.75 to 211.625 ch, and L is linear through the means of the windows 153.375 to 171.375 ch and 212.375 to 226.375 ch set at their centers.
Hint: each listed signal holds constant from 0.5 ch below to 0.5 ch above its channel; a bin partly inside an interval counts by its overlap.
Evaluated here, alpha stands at 0.14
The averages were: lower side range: 1.97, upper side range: 1.85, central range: 1.68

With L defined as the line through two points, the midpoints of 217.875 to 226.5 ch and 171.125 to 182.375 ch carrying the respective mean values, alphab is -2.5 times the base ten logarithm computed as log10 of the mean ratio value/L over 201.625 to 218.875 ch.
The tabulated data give 0.05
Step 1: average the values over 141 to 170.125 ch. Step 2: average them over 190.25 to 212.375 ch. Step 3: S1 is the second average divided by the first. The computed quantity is 0.77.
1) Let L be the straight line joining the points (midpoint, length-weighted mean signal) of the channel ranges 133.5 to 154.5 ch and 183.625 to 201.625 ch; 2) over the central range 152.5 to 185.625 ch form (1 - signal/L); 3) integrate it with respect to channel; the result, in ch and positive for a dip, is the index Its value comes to -3.9 ch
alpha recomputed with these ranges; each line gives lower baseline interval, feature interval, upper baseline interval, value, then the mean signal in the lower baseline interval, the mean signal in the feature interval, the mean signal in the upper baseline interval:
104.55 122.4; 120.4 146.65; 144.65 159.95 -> 0.012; 2.06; 2.02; 2.02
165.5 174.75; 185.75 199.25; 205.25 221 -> 0.277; 1.93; 1.46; 1.84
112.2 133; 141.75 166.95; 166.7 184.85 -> 0.002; 2.05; 2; 1.97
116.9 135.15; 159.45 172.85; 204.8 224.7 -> -0.006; 2.05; 1.97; 1.84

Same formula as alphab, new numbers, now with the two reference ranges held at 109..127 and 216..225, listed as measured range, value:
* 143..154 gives -0.03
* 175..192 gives 0.03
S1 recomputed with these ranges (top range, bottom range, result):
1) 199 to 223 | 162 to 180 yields 0.90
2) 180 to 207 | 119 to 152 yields 0.79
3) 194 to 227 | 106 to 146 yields 0.83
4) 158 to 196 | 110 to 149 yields 0.91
